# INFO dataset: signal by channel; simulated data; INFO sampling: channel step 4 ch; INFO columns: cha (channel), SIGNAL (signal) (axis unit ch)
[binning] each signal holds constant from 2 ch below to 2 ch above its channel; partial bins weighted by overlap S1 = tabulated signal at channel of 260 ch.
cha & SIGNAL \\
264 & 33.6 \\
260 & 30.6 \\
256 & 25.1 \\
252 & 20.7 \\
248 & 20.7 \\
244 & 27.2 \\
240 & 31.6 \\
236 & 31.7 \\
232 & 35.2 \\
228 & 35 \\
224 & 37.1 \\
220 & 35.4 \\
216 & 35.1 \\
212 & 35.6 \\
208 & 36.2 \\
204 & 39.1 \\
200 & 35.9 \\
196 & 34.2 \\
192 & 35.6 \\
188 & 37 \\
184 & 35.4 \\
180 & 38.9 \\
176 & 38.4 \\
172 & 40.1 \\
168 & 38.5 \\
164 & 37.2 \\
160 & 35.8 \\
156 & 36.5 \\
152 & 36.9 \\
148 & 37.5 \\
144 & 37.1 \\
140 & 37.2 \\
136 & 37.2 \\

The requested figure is 30.6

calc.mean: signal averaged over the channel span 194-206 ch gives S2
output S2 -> 36.4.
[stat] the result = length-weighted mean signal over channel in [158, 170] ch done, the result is 37.2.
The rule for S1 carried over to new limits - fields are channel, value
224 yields 37.1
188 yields 37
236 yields 31.7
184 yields 35.4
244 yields 27.2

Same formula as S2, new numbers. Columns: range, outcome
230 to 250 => 29.3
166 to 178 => 39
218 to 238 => 34.9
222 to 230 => 36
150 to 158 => 36.7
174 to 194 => 37.1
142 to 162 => 36.8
